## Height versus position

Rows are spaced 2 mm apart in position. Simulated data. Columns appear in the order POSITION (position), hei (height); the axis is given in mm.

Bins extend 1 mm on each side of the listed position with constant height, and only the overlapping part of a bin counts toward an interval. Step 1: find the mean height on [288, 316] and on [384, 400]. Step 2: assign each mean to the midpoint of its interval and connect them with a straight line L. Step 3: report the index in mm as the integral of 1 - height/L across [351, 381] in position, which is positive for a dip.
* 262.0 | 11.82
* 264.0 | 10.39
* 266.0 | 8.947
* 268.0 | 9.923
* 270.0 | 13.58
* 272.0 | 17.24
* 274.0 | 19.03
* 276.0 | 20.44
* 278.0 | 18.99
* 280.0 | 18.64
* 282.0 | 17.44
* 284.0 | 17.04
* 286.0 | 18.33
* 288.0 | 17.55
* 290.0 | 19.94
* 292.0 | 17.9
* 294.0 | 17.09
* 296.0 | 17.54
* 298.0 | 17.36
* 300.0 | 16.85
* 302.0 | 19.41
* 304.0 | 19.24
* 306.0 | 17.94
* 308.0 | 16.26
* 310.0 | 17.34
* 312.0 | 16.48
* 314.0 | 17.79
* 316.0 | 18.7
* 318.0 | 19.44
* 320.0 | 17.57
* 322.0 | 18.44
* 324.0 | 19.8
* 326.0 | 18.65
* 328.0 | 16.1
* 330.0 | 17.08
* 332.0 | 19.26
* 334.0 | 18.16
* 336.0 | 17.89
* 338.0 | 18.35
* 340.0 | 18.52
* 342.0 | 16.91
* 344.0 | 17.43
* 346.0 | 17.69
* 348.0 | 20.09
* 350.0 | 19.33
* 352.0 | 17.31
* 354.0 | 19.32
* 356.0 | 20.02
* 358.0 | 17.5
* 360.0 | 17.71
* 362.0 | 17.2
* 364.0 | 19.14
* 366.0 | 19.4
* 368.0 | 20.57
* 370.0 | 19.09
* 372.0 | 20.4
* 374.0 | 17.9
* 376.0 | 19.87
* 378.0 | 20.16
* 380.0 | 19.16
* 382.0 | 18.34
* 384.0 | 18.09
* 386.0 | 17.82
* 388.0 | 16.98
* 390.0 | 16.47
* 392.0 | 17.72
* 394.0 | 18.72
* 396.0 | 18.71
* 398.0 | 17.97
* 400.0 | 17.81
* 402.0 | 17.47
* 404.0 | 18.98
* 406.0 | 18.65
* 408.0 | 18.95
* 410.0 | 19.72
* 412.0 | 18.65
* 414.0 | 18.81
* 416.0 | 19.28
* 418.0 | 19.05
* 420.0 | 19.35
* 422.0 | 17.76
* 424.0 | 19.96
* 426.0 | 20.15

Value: -2.0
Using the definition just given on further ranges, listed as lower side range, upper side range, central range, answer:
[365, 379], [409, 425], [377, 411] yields 1.8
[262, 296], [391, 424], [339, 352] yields -0.5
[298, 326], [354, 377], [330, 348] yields 0.4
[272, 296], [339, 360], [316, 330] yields 0.1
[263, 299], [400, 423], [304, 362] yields -2.4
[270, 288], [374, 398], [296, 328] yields 0.3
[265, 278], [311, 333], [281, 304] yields -2.1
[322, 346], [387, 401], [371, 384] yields -1.0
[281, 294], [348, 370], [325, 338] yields 0.4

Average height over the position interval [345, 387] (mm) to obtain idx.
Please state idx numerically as 18.9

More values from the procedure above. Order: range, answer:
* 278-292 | 18.2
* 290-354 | 18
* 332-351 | 18.3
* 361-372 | 19.2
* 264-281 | 15.5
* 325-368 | 18.3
